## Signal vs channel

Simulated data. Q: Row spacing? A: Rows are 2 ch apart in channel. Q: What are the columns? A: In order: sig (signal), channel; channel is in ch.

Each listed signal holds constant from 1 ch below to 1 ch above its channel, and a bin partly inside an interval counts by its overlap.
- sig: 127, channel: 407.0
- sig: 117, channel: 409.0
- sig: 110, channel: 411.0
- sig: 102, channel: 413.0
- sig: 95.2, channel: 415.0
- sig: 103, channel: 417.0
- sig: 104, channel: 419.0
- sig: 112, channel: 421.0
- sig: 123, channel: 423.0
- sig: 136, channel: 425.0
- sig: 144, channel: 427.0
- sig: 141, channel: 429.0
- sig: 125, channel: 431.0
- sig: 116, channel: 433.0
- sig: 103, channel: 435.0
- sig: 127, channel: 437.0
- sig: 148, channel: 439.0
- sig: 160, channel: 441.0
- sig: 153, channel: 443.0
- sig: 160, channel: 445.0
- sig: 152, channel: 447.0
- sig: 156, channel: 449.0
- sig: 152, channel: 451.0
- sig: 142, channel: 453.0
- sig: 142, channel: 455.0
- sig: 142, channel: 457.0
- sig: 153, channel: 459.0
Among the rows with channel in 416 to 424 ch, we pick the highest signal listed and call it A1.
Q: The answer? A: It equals 123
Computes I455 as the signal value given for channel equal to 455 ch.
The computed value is 142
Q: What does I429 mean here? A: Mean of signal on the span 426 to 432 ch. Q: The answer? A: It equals 137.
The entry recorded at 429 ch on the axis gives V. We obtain 141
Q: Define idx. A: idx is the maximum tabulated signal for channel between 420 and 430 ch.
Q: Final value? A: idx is 144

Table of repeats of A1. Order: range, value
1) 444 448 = 160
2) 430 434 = 125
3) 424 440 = 148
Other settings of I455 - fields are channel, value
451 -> 152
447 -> 152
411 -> 110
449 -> 156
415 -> 95.2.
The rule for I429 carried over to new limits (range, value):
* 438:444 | 154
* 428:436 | 121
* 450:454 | 147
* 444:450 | 156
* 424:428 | 140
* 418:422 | 108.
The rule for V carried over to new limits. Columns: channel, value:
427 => 144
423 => 123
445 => 160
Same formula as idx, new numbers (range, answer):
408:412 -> 117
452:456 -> 142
